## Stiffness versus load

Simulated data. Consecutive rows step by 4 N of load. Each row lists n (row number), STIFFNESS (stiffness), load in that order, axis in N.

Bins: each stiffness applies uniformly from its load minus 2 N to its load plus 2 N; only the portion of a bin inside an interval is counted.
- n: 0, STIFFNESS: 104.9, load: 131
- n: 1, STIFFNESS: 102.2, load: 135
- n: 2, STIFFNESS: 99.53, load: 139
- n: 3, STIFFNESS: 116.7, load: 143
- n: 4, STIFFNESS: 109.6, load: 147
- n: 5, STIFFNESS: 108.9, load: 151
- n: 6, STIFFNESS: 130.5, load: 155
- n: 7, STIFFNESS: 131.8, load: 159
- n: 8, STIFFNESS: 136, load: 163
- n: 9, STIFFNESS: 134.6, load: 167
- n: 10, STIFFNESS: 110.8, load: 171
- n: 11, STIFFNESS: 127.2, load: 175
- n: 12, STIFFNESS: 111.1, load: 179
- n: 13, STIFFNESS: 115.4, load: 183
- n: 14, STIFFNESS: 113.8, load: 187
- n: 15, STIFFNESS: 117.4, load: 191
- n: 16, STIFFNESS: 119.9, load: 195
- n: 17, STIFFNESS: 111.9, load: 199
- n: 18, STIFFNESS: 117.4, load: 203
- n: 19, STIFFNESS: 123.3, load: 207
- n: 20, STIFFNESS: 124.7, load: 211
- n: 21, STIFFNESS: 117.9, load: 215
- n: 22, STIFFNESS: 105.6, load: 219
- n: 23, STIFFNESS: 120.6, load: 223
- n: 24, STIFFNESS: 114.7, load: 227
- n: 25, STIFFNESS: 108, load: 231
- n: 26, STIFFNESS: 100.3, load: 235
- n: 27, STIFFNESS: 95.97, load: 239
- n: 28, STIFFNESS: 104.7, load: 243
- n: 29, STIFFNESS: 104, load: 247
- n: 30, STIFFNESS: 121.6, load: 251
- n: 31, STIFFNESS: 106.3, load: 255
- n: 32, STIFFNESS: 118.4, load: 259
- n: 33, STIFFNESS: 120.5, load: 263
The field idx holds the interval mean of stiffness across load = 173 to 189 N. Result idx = 117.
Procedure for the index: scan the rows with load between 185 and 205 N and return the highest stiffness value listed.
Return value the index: 119.9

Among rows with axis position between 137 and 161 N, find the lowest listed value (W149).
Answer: 99.53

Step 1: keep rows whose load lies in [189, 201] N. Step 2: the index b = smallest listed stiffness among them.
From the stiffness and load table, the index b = 111.9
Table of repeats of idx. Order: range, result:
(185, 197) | 117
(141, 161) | 120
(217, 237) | 110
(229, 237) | 104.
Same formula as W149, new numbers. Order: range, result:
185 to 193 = 113.8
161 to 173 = 110.8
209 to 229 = 105.6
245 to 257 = 104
